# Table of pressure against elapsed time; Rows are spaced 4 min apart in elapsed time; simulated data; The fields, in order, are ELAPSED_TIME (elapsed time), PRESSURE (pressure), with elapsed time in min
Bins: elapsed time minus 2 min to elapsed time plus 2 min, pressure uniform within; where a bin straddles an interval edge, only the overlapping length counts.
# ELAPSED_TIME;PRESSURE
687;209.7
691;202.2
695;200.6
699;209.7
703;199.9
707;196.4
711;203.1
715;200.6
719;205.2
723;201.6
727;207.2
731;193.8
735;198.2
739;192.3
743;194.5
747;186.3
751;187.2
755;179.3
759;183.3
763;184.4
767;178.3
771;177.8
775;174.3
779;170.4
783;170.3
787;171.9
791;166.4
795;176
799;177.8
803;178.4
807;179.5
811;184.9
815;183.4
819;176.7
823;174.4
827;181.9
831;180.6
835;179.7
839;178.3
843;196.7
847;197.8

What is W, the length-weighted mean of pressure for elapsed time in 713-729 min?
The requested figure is 204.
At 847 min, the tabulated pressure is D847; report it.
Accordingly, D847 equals 197.8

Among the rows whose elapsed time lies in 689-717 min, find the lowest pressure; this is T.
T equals 196.4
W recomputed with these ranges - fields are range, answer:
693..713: 202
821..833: 179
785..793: 169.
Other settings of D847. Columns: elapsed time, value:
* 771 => 177.8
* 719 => 205.2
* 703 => 199.9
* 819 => 176.7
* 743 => 194.5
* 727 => 207.2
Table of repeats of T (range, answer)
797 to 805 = 177.8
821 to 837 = 174.4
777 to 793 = 166.4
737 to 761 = 179.3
